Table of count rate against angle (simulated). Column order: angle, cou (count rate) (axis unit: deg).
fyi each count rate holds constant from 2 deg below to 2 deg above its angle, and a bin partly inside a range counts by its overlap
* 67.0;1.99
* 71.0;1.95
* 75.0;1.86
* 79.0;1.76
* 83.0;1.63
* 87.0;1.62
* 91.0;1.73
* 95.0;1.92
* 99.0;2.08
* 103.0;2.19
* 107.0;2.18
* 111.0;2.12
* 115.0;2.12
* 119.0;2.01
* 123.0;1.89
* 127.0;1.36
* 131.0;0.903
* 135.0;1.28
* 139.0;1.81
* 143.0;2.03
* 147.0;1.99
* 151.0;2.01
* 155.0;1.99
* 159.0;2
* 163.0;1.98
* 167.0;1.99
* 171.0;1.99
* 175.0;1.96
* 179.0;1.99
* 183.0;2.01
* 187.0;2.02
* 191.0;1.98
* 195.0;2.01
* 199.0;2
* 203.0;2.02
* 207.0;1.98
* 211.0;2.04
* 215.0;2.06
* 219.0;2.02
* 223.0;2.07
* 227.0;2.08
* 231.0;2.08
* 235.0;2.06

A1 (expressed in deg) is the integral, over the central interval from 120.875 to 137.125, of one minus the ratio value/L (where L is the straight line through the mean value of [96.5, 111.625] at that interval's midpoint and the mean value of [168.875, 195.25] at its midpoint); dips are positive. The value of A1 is 5.6 deg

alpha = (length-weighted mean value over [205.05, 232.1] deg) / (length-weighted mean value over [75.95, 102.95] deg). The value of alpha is 1.1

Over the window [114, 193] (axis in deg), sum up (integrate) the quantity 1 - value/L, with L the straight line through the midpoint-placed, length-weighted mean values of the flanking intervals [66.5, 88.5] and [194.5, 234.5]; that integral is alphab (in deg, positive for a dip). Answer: 2.8 deg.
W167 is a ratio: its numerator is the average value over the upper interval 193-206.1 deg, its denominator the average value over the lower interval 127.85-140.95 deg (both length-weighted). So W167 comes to 1.5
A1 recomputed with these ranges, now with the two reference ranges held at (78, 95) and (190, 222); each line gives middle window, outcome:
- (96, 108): -2.6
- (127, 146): 3.4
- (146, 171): -1.3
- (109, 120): -1.9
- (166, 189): -0.6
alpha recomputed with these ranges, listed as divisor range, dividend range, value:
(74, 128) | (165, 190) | 1.05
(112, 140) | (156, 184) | 1.22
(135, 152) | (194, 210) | 1.07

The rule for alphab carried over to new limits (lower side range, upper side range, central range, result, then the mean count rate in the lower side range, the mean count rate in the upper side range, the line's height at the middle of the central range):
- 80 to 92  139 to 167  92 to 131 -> -3.2 deg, 1.66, 1.99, 1.79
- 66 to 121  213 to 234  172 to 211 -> 0.6 deg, 1.94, 2.06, 2.03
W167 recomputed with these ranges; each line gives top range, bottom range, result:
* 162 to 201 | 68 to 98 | 1.11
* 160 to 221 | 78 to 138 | 1.12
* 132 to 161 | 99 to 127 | 0.90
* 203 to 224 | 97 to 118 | 0.95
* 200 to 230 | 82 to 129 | 1.07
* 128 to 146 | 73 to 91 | 0.89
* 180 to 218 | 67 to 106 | 1.07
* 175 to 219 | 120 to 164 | 1.15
